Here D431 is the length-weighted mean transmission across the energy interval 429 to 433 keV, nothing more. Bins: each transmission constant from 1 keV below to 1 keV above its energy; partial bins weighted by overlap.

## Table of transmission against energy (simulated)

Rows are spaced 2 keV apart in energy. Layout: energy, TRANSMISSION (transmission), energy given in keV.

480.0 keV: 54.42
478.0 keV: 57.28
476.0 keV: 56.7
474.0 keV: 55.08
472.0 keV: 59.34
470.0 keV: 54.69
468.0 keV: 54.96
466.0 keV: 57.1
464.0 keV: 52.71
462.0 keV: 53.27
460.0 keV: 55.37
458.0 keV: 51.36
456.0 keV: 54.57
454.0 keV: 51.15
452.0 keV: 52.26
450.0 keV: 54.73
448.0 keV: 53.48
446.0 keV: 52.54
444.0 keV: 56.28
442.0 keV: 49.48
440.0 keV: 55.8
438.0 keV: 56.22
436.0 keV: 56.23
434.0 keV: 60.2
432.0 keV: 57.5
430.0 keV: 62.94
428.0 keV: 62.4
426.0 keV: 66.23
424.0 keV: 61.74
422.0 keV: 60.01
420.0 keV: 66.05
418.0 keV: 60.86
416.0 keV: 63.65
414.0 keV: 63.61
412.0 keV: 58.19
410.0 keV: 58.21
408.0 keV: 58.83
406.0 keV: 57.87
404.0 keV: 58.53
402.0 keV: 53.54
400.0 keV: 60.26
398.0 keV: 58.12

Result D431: 60.2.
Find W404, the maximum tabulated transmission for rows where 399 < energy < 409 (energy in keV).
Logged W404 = 60.26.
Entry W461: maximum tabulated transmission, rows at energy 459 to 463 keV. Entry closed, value 55.37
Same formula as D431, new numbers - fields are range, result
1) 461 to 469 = 54.5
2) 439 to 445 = 53.9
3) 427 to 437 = 59.9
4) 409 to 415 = 60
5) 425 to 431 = 63.9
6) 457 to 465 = 53.2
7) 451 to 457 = 52.7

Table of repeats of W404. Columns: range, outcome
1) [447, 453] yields 54.73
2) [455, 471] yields 57.1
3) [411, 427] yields 66.23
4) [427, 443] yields 62.94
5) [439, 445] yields 56.28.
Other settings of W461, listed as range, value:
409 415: 63.61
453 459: 54.57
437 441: 56.22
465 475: 59.34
